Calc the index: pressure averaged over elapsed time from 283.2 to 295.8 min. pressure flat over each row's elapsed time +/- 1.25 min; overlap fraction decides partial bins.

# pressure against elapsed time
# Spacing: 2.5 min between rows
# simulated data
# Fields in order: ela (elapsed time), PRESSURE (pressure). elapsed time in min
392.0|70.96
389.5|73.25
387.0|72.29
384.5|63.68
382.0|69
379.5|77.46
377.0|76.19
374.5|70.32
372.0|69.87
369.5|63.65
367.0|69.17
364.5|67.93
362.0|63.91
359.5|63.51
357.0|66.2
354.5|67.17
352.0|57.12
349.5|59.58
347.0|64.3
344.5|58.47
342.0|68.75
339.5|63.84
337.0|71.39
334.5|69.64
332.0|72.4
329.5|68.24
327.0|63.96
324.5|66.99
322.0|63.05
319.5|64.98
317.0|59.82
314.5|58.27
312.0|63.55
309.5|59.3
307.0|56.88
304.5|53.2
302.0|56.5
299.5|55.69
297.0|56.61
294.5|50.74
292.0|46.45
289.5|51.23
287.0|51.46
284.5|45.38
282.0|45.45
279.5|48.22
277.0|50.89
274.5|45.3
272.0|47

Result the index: 49.1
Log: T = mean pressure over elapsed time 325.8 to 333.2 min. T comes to 68.2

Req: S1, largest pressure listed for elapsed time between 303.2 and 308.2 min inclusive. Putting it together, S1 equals 56.88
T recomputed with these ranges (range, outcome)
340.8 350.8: 62.7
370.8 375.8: 70.2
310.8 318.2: 60.5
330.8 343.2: 69.2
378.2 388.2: 70.6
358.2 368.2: 66.1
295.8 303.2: 56.3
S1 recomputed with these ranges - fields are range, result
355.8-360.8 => 66.2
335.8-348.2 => 71.39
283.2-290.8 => 51.46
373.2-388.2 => 77.46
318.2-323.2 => 64.98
